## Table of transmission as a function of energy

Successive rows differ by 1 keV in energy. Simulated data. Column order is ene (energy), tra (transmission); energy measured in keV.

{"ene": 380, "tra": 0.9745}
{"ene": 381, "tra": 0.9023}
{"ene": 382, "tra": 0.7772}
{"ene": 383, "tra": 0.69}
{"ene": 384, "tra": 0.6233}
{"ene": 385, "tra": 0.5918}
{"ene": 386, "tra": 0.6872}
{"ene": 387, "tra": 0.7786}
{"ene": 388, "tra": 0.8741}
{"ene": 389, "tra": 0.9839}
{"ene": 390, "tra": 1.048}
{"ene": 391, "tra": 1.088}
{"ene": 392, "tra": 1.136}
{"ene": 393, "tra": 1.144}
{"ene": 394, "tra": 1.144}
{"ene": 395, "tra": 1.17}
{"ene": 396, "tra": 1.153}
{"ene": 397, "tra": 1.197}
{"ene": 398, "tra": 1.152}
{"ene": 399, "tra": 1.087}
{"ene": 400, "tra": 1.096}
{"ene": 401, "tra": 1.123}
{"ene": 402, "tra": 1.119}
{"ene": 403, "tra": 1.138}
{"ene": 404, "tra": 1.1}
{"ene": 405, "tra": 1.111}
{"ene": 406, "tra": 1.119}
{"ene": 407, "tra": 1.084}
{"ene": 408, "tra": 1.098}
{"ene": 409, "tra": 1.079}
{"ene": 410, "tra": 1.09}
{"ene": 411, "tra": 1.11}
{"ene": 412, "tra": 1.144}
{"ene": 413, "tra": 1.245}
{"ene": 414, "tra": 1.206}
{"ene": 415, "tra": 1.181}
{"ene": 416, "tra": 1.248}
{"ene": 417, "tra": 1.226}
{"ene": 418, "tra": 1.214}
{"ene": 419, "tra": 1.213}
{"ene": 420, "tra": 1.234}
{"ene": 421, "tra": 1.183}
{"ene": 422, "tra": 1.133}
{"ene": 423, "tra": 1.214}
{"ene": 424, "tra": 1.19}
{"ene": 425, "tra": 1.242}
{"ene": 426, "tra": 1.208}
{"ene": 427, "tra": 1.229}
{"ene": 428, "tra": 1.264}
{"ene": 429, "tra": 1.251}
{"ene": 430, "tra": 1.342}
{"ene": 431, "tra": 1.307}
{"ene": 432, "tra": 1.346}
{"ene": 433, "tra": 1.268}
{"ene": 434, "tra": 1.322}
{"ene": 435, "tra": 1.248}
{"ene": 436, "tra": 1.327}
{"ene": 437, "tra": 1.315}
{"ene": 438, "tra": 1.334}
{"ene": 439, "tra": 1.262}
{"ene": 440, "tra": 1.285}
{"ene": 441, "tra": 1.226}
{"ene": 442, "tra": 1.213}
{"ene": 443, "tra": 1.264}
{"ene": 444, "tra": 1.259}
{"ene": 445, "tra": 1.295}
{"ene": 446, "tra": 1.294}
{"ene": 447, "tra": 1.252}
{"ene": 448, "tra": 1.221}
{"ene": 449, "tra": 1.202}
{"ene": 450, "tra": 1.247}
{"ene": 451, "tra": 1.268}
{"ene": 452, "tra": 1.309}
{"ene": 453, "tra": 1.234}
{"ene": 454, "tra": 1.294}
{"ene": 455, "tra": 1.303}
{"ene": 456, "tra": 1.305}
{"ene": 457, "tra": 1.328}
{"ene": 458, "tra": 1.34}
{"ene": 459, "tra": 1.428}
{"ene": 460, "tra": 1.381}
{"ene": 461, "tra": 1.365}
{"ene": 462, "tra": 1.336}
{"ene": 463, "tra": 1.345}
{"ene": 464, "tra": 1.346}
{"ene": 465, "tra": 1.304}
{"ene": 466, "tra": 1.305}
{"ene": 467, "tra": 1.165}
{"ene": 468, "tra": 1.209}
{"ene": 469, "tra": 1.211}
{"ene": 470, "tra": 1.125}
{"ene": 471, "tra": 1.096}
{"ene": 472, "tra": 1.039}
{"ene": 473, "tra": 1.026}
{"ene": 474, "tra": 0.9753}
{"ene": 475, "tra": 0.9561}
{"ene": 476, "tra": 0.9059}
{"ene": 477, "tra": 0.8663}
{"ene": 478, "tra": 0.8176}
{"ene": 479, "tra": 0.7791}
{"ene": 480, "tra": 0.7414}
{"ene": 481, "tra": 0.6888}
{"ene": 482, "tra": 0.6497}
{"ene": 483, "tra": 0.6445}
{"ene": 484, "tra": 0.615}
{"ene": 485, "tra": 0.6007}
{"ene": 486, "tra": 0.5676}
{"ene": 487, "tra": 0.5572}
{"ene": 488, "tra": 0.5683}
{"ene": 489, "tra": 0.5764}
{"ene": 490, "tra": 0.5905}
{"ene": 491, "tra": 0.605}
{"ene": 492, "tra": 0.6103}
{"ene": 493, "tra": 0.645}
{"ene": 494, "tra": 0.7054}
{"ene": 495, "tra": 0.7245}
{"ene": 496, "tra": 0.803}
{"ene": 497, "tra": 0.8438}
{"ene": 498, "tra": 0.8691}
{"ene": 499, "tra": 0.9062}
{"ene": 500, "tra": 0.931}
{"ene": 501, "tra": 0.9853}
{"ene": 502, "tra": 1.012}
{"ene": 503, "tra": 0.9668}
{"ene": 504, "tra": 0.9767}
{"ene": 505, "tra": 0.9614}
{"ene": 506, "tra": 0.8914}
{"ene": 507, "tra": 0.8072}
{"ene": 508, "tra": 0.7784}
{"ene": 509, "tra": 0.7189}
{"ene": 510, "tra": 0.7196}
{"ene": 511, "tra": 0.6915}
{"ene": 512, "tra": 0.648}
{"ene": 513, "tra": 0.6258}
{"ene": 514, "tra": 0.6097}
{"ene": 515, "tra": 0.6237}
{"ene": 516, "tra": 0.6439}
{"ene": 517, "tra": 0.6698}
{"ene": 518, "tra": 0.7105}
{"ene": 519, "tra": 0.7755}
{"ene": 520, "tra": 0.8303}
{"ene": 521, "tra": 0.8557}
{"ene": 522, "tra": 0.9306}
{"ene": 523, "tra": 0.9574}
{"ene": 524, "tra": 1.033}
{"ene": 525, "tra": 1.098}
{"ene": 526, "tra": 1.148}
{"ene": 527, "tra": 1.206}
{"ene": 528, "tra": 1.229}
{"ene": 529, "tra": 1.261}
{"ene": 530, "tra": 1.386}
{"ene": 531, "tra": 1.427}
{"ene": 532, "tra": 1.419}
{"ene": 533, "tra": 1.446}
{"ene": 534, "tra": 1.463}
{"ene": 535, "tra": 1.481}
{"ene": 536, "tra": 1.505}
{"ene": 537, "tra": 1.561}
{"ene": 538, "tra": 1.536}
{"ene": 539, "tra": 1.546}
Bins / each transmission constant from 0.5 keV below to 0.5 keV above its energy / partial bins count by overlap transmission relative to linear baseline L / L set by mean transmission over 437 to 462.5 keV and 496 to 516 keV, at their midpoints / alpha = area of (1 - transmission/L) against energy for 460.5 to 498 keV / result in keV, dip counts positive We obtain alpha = 5.9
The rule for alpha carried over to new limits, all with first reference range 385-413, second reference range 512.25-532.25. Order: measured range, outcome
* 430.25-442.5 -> -3.0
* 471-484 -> 2.1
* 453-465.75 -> -4.0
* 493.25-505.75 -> 1.2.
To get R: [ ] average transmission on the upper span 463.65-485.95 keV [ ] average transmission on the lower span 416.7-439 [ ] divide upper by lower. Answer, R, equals 0.75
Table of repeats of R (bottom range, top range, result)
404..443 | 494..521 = 0.65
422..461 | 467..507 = 0.65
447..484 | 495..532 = 0.81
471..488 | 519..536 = 1.53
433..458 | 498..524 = 0.64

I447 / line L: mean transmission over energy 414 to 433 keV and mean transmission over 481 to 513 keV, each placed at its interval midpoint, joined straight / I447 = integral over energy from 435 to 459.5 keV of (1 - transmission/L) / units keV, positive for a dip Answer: -4.8 keV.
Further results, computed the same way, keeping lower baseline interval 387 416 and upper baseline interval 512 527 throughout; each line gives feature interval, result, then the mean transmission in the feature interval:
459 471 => -4.0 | 1.28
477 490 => 3.7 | 0.657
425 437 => -2.8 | 1.28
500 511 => -0.1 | 0.875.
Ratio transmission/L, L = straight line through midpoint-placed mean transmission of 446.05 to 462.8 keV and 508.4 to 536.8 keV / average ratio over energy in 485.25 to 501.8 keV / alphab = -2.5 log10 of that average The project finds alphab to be 0.49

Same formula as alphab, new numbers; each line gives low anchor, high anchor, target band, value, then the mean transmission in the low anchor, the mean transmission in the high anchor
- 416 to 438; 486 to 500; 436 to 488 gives -0.16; 1.25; 0.697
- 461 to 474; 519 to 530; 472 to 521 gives 0.43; 1.21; 1.06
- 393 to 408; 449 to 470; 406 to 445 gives -0.02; 1.13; 1.29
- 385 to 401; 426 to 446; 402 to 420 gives -0.01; 1.04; 1.28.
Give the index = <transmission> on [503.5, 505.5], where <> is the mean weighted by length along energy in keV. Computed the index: 0.969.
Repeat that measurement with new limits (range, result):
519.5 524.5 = 0.921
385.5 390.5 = 0.874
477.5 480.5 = 0.779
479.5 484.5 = 0.668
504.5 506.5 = 0.926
